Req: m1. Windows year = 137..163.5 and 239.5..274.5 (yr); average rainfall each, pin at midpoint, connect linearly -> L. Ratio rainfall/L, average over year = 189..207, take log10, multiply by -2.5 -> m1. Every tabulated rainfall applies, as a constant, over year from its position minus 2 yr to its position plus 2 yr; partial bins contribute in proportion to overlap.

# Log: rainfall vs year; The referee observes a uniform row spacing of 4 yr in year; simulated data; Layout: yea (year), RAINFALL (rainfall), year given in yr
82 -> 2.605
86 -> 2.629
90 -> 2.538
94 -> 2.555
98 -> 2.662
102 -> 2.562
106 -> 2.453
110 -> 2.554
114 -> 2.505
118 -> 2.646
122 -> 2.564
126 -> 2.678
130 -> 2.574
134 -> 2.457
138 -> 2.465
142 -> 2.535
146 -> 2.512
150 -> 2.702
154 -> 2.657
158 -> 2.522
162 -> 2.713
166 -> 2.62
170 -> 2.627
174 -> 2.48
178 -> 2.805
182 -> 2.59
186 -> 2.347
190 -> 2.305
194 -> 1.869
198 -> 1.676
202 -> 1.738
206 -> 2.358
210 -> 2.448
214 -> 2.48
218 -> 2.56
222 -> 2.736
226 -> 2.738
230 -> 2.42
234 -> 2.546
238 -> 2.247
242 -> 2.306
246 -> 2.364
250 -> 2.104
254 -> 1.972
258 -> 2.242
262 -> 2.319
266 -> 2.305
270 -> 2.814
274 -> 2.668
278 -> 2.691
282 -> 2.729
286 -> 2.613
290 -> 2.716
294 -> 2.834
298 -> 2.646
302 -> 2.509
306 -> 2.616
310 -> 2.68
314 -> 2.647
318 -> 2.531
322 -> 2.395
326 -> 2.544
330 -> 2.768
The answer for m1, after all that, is 0.26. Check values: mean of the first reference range 2.59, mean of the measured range 1.95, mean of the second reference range 2.33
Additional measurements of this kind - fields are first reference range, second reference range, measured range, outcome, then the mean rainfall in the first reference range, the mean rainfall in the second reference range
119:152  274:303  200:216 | 0.16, 2.56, 2.68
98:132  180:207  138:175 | -0.12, 2.57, 2.12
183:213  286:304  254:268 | 0.11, 2.13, 2.67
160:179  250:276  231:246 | 0.03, 2.64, 2.36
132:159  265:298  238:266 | 0.19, 2.55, 2.68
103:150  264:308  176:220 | 0.14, 2.55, 2.65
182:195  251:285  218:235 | -0.11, 2.26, 2.46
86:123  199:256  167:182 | -0.08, 2.56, 2.35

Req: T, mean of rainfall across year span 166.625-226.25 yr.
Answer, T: 2.38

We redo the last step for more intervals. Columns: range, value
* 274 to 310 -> 2.67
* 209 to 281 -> 2.45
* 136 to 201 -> 2.45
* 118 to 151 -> 2.56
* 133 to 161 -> 2.56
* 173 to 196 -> 2.4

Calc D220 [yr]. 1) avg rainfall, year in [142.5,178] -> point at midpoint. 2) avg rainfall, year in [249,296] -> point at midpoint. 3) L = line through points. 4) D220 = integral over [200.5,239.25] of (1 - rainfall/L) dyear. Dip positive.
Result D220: 1.8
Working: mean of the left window 2.61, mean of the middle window 2.44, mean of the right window 2.51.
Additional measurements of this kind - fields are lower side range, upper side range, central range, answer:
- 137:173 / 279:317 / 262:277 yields 0.5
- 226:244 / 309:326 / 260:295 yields -1.9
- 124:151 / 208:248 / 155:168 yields -0.4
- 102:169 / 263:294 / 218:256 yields 3.4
